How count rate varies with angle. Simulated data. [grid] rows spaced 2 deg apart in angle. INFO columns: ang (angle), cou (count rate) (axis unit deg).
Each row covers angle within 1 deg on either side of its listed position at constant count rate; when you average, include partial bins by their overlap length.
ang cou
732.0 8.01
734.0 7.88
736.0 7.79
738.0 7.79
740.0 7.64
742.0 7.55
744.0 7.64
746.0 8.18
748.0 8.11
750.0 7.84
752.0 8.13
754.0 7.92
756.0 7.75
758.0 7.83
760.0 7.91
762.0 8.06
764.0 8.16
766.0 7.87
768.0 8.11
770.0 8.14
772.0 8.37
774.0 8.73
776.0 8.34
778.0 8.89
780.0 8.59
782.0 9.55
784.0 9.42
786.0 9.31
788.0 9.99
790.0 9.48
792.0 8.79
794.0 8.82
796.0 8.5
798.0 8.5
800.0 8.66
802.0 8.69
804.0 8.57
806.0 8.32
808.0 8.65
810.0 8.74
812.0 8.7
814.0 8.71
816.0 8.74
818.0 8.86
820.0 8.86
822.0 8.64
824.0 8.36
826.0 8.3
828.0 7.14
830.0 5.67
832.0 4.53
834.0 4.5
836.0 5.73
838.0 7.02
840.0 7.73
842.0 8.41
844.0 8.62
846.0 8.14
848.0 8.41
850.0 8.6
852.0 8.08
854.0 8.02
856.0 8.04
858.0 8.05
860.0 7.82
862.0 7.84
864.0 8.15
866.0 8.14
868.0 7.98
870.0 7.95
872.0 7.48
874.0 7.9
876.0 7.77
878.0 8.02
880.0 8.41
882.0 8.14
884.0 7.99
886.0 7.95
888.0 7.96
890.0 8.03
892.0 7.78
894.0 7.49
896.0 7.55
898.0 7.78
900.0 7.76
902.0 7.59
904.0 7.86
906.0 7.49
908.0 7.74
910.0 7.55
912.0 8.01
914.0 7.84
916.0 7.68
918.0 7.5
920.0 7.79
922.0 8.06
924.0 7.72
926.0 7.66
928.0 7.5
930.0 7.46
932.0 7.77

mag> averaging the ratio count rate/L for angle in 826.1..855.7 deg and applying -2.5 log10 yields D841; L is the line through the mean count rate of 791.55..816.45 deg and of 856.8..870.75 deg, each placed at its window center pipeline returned 0.14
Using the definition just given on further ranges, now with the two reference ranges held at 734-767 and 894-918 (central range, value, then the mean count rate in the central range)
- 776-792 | -0.176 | 9.22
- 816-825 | -0.117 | 8.69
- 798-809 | -0.099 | 8.57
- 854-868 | -0.035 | 8.01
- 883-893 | -0.031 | 7.94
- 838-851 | -0.061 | 8.22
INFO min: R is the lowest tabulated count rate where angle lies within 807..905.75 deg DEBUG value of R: 4.5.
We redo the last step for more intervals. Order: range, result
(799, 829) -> 7.14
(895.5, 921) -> 7.49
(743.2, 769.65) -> 7.64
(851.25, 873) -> 7.48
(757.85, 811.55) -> 7.83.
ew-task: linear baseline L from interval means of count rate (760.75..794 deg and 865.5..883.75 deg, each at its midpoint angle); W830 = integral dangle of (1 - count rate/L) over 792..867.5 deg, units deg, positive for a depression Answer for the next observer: 3.0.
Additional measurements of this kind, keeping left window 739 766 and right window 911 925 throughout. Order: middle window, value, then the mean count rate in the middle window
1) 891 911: 0.4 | 7.66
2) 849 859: -0.4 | 8.16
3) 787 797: -1.6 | 9.12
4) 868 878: 0.0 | 7.82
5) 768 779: -0.8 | 8.46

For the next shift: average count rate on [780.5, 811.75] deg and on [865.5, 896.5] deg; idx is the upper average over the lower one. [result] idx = 0.9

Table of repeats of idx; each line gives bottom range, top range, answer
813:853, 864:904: 1.03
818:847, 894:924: 1.06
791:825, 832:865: 0.88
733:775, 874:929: 0.98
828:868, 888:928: 1.04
